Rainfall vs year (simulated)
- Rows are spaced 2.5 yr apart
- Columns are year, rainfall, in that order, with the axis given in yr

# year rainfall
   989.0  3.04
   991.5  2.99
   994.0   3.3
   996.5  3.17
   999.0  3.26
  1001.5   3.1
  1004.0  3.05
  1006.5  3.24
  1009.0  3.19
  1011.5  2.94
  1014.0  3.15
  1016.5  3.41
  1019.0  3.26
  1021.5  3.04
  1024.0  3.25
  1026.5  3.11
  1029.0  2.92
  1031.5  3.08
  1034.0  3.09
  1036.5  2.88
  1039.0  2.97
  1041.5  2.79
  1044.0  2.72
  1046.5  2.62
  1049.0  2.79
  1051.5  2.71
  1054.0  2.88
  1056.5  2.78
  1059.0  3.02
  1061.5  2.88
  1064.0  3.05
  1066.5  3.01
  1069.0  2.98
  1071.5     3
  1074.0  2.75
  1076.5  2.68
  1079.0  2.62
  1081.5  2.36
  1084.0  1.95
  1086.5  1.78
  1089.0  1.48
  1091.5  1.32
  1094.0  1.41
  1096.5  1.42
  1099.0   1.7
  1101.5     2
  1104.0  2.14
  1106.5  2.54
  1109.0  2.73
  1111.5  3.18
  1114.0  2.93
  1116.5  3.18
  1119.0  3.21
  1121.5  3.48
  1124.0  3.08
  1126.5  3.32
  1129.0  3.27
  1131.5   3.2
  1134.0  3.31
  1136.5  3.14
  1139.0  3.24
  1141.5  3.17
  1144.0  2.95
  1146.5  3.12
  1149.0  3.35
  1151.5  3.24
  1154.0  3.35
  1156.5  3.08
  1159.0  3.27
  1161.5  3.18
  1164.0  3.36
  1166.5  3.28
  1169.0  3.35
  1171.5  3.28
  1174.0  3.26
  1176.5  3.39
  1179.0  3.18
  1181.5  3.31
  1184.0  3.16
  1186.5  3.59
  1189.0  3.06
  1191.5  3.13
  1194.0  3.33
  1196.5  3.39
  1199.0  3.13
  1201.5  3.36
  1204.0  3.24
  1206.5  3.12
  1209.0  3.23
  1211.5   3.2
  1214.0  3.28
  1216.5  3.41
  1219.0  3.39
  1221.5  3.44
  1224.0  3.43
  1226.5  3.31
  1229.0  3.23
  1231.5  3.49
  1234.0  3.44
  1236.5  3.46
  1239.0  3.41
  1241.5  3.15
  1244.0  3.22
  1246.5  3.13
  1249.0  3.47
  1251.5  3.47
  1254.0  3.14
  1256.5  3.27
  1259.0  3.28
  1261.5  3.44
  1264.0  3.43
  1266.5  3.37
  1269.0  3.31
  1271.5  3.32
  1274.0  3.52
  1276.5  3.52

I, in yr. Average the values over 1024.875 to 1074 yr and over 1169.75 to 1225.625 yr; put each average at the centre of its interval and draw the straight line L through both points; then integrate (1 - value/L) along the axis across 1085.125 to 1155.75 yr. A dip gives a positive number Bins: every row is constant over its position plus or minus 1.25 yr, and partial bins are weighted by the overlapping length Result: 8.6 yr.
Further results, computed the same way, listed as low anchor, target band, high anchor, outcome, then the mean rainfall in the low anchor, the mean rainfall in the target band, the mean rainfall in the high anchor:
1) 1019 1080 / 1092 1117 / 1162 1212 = 6.5 yr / 2.91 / 2.27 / 3.27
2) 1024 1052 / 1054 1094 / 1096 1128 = 4.7 yr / 2.9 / 2.49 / 2.72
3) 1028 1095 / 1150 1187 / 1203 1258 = -2.7 yr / 2.62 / 3.28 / 3.32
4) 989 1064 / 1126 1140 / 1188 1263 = -0.3 yr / 3.02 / 3.24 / 3.3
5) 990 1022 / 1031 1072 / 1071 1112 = -4.4 yr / 3.16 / 2.89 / 2.15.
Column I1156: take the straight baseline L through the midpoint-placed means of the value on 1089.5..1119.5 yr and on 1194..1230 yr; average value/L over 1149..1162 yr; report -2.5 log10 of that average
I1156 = -0.17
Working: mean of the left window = 2.27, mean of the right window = 3.3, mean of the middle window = 3.24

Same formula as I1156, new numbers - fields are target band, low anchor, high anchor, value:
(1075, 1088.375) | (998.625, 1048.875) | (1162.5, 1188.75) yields 0.363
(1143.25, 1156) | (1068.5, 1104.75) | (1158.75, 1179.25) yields -0.069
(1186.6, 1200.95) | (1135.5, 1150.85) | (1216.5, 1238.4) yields 0.020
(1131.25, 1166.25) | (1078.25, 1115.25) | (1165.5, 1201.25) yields -0.150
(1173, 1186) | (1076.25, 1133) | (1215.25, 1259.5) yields -0.109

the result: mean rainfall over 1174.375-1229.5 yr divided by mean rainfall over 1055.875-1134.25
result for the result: 1.26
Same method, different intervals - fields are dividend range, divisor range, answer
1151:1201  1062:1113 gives 1.41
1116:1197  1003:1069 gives 1.09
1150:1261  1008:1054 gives 1.10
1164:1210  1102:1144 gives 1.07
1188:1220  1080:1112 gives 1.64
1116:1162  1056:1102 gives 1.39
